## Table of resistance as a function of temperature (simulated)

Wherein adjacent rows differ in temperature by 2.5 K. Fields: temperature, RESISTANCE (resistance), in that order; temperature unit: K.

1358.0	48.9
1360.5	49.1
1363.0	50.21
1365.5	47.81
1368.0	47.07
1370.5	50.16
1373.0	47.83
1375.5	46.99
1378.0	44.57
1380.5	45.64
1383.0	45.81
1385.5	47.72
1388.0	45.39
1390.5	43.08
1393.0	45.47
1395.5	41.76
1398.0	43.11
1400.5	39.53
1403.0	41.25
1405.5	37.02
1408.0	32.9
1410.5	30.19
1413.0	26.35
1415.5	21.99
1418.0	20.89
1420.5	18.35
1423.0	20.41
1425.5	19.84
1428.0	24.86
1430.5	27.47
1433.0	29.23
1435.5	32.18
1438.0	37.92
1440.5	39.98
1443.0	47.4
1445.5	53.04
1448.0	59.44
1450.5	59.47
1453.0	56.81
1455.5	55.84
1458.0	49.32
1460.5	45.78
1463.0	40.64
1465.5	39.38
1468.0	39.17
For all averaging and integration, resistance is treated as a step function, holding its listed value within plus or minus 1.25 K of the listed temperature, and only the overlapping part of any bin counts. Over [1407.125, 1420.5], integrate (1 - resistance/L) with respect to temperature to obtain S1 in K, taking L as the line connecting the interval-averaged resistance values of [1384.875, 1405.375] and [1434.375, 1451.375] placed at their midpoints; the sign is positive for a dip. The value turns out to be 5.7 K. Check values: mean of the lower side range 42.9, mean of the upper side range 46.9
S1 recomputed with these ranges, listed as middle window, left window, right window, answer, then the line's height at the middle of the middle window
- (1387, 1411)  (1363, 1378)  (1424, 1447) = 1.1 K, 42.1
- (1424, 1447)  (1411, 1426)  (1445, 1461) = 2.4 K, 38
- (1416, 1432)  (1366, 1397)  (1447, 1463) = 9.0 K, 50.2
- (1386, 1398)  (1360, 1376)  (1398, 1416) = -1.4 K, 39.5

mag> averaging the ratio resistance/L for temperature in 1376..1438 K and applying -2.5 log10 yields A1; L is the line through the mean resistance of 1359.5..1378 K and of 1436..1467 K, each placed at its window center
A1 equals 0.36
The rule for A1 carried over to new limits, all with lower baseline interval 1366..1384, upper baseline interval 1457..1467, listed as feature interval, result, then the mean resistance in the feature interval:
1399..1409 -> 0.20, 37.9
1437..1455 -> -0.16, 51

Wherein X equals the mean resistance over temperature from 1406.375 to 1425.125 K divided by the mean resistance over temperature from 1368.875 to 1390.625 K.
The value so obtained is 0.5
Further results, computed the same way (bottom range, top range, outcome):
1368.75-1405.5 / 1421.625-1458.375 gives 0.91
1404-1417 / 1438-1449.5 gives 1.64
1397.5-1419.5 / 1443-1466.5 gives 1.59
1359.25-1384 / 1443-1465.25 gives 1.09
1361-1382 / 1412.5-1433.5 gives 0.48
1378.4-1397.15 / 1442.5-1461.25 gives 1.20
